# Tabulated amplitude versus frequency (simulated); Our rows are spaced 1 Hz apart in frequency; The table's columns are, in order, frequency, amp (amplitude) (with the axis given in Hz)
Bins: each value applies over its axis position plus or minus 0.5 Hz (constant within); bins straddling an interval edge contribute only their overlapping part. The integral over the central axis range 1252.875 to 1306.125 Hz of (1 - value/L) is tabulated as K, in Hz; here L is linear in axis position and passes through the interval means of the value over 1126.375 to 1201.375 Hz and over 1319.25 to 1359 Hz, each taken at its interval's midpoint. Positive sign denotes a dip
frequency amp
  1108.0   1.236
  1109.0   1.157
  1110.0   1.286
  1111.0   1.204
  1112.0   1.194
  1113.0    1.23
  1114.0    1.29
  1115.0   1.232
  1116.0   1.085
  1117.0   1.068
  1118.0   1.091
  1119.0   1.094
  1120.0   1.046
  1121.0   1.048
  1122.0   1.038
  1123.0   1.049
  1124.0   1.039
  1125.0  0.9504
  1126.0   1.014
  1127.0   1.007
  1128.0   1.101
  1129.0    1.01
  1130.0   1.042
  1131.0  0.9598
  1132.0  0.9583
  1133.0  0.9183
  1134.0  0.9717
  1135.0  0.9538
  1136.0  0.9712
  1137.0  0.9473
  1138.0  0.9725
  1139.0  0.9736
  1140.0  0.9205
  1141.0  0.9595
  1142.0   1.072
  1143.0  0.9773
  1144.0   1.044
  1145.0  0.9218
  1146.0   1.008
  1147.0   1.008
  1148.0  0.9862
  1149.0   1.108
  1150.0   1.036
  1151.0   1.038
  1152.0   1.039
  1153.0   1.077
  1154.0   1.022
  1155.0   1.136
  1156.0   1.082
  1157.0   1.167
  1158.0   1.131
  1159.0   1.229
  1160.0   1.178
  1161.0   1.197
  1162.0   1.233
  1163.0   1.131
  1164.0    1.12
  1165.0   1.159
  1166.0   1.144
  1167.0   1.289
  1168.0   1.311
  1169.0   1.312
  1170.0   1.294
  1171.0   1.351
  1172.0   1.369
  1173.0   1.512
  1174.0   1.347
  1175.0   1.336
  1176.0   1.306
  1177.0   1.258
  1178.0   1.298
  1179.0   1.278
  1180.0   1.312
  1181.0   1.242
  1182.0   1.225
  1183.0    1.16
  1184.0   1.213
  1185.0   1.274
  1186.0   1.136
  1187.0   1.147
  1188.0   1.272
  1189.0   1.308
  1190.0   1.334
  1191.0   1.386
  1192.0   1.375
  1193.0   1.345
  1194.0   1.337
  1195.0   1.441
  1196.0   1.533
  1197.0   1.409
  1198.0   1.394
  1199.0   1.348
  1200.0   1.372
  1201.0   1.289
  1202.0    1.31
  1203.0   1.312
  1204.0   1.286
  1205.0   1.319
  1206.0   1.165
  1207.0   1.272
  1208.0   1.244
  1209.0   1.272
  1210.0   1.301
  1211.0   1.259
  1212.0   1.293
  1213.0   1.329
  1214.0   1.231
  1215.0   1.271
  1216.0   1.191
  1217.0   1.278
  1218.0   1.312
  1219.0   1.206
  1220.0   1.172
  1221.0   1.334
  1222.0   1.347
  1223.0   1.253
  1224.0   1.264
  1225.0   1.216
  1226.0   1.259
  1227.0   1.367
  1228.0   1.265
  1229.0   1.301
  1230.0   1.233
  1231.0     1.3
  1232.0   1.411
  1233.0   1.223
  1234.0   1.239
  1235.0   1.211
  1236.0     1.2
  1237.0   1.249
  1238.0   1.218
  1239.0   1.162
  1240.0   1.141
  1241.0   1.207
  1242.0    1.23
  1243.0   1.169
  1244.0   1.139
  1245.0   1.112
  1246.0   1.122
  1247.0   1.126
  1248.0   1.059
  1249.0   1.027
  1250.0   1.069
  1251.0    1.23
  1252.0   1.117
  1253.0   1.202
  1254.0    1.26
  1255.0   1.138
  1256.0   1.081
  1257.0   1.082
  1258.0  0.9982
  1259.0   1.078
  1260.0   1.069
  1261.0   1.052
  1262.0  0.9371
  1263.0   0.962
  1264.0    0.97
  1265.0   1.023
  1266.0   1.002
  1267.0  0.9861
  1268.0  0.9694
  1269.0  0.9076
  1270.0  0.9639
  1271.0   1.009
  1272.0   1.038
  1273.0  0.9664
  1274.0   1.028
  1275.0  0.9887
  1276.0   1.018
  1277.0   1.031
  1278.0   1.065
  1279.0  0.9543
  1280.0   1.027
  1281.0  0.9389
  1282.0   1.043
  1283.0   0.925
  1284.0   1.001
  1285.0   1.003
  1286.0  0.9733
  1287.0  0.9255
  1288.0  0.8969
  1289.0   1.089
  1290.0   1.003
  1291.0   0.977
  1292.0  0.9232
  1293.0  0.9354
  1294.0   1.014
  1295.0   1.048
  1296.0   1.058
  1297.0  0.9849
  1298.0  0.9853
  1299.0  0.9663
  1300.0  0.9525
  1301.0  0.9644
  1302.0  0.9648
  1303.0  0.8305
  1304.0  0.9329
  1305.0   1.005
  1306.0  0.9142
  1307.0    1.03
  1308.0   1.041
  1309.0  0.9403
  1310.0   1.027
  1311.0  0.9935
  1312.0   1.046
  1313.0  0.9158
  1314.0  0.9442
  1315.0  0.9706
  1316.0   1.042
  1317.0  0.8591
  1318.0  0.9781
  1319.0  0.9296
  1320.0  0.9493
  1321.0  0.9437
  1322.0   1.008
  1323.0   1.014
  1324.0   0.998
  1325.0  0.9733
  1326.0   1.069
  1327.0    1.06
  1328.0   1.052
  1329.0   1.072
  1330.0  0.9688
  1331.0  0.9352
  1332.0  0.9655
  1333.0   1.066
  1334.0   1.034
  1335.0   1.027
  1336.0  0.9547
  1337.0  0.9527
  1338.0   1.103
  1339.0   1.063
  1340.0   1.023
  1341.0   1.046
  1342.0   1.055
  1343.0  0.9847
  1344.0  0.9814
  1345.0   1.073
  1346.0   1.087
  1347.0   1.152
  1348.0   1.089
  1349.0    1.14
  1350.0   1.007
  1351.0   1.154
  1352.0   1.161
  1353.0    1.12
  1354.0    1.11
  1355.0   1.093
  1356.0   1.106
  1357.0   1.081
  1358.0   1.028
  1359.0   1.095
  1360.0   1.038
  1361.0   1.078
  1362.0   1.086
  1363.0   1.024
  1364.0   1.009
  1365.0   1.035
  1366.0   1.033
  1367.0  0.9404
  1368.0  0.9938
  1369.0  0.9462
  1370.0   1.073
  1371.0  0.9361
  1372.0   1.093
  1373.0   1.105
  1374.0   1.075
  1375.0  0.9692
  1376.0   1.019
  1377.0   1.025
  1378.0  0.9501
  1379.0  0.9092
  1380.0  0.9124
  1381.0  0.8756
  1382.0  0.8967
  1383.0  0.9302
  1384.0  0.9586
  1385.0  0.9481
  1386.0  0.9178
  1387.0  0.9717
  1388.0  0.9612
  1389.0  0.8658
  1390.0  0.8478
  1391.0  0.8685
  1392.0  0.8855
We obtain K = 4.3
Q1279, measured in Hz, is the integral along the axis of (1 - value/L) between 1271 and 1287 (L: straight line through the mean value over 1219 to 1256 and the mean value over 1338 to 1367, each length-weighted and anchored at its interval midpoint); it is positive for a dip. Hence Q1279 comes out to 2.2 Hz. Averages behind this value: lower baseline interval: 1.21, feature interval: 0.998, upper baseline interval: 1.07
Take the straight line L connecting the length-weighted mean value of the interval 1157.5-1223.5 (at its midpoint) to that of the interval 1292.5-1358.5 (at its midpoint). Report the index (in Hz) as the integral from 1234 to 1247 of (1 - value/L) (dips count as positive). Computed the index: 0.0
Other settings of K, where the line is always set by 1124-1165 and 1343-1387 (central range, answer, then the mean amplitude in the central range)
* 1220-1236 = -3.7 Hz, 1.28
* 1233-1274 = -2.4 Hz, 1.09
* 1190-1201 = -3.7 Hz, 1.39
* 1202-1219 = -3.8 Hz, 1.27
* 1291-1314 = 1.3 Hz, 0.975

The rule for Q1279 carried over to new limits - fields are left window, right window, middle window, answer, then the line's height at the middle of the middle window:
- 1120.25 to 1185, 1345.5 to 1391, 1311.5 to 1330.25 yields 0.9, 1.04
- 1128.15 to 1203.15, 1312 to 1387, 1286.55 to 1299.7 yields 1.0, 1.07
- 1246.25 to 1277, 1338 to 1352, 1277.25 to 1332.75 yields 4.0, 1.06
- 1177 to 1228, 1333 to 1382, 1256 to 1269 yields 2.0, 1.19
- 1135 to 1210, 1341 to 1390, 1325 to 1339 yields 0.4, 1.05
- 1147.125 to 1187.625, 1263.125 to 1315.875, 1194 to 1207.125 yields -2.3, 1.14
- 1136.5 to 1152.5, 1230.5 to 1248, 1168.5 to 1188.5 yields -3.9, 1.07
